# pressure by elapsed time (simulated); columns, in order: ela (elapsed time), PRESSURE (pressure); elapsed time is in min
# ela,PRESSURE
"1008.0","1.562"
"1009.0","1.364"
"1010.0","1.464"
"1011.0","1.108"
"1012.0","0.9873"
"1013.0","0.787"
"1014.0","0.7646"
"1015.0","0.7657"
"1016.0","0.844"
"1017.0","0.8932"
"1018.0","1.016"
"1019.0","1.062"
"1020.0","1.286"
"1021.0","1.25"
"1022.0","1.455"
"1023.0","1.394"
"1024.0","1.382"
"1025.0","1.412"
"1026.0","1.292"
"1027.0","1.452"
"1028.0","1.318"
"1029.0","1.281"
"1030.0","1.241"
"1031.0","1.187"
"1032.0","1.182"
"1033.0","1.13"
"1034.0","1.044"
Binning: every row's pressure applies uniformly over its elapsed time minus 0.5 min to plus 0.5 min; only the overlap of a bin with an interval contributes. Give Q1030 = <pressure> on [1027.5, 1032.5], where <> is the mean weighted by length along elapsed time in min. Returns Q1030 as 1.24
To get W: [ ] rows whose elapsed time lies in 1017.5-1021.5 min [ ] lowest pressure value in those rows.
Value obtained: 1.016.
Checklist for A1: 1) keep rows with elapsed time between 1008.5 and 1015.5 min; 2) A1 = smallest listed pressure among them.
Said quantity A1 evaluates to 0.7646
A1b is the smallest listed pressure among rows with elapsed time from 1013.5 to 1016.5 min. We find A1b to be 0.7646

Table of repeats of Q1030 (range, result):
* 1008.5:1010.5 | 1.41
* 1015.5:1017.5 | 0.869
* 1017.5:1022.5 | 1.21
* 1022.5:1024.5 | 1.39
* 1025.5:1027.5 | 1.37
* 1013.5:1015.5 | 0.765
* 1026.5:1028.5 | 1.39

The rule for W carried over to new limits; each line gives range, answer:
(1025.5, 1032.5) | 1.182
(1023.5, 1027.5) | 1.292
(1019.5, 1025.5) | 1.25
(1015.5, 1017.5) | 0.844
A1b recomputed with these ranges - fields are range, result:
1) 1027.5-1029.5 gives 1.281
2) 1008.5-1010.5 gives 1.364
